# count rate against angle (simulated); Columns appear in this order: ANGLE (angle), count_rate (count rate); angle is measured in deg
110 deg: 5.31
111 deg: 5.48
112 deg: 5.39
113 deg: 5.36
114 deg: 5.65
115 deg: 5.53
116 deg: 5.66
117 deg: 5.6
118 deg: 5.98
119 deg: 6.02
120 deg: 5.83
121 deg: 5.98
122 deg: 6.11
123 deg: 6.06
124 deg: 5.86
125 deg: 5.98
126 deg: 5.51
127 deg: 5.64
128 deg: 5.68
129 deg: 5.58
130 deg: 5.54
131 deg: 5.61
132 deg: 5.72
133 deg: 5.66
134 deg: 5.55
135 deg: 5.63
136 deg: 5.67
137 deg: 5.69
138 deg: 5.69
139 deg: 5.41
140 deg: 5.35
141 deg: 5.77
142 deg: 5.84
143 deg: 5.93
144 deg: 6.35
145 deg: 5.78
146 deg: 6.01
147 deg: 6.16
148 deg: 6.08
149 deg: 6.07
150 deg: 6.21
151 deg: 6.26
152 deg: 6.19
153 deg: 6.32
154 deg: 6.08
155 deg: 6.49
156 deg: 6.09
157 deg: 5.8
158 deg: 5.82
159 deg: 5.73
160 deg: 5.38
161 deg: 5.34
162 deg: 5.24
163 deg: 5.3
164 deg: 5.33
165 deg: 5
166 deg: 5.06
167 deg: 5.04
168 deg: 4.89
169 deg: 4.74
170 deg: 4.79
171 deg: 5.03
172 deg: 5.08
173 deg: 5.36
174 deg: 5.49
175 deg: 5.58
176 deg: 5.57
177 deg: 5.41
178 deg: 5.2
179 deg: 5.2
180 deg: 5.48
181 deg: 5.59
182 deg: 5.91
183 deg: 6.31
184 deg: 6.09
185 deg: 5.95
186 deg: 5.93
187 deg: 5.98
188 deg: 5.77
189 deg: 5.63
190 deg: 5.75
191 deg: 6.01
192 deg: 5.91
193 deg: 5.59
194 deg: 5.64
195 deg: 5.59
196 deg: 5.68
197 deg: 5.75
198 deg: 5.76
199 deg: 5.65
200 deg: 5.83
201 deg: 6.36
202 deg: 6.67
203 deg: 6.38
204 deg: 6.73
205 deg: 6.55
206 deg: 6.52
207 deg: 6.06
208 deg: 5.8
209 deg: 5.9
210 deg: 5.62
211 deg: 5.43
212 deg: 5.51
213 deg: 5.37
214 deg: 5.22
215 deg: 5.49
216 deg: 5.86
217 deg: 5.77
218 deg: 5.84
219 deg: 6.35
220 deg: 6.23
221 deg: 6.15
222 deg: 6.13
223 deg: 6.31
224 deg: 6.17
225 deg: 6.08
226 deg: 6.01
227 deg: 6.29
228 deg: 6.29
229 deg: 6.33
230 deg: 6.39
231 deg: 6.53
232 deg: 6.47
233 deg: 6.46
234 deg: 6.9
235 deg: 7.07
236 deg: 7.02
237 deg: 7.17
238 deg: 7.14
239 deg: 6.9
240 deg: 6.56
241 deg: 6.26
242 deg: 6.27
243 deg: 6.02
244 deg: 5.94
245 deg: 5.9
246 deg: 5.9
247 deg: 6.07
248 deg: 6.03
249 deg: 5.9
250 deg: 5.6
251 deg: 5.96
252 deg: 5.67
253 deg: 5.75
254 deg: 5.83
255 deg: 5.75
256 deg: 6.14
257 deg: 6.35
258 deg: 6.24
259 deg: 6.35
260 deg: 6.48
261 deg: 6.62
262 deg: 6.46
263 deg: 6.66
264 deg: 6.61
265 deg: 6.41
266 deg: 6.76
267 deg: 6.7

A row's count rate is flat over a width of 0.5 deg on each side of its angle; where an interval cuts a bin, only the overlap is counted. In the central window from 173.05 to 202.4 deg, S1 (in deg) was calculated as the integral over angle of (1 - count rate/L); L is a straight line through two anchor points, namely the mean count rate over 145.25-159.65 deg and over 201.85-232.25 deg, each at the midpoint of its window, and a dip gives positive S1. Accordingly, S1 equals 1.5 deg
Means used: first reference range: 6.08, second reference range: 6.07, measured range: 5.76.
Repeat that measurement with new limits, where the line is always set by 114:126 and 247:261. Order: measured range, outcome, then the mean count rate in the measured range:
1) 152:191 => 2.36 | 5.56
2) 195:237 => -1.04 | 6.13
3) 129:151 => 0.28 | 5.8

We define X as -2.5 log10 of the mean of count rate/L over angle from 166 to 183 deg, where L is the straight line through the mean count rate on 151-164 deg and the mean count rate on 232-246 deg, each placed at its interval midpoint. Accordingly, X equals 0.13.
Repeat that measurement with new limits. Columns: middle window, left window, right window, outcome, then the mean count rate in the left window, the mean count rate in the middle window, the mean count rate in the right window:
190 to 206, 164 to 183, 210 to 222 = -0.09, 5.28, 6.01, 5.76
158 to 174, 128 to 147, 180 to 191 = 0.12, 5.72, 5.19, 5.88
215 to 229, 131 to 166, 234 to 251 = 0.02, 5.78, 6.1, 6.36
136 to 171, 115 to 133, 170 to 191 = 0.00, 5.78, 5.67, 5.61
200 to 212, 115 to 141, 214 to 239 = 0.01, 5.72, 6.14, 6.34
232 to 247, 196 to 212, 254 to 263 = -0.05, 6.04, 6.52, 6.29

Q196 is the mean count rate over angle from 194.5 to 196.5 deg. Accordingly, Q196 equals 5.63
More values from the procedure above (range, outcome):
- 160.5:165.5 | 5.24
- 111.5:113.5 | 5.38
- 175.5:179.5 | 5.35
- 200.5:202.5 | 6.52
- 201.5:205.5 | 6.58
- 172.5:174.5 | 5.43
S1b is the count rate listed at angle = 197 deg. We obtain 5.75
